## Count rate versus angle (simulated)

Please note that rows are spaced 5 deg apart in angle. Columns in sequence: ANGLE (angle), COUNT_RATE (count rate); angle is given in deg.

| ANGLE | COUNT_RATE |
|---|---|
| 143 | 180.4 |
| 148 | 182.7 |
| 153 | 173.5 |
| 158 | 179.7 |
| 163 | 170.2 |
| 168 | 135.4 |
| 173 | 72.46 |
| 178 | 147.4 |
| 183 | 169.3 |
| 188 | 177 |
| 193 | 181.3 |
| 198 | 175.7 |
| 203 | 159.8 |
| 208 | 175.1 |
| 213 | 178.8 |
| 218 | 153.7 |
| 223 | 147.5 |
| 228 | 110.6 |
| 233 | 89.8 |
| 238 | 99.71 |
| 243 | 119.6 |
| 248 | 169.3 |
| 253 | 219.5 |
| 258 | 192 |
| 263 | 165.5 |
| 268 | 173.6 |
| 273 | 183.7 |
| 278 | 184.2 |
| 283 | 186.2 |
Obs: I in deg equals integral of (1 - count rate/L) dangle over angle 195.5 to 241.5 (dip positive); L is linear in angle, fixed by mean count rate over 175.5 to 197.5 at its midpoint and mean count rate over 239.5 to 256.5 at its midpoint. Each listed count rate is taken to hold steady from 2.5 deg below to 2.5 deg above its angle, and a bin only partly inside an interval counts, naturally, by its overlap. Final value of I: 6.9 deg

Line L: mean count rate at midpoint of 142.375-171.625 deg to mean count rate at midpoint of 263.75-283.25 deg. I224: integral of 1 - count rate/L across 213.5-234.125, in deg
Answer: 4.8 deg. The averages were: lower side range 166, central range 133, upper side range 180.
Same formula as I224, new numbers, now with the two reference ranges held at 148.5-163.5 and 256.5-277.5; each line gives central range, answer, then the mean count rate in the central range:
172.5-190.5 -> 2.80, 149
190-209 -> 0.45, 173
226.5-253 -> 7.50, 128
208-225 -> 1.42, 163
